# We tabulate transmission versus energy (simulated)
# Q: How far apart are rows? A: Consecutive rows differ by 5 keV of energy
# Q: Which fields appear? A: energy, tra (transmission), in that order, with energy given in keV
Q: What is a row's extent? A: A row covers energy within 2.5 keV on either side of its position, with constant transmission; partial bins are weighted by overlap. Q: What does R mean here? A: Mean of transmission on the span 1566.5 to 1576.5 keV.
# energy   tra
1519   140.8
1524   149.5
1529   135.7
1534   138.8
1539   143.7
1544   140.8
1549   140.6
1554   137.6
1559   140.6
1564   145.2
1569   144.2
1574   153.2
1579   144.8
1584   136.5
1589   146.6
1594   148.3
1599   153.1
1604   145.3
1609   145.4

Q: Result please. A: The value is 149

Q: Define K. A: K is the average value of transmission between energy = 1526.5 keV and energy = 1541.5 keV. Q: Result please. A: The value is 139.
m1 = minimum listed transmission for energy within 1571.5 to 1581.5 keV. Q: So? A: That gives 144.8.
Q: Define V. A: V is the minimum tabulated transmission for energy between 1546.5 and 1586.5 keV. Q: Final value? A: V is 136.5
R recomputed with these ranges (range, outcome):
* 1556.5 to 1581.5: 146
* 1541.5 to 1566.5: 141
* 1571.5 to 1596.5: 146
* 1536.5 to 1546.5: 142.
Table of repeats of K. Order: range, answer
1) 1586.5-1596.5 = 147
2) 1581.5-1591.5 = 142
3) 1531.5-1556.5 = 140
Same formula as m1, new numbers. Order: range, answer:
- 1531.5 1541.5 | 138.8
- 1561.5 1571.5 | 144.2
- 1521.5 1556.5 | 135.7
